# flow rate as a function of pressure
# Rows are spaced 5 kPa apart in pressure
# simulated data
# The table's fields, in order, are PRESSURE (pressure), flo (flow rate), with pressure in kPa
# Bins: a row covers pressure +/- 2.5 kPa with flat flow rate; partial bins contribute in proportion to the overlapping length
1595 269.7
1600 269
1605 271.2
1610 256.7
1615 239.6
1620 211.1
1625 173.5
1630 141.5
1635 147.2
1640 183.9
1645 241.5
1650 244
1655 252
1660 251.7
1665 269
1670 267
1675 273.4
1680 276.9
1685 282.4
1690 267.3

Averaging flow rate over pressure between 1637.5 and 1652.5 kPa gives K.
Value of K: 223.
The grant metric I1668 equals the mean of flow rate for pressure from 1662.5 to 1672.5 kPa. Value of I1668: 268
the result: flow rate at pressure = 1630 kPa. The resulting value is 141.5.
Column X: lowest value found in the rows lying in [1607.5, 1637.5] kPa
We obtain 141.5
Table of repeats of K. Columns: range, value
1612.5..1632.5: 191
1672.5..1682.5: 275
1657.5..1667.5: 260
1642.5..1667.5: 252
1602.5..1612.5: 264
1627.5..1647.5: 179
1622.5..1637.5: 154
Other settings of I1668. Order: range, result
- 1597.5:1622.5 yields 250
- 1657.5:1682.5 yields 268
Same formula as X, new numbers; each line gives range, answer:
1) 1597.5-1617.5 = 239.6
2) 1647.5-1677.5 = 244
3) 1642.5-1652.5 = 241.5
